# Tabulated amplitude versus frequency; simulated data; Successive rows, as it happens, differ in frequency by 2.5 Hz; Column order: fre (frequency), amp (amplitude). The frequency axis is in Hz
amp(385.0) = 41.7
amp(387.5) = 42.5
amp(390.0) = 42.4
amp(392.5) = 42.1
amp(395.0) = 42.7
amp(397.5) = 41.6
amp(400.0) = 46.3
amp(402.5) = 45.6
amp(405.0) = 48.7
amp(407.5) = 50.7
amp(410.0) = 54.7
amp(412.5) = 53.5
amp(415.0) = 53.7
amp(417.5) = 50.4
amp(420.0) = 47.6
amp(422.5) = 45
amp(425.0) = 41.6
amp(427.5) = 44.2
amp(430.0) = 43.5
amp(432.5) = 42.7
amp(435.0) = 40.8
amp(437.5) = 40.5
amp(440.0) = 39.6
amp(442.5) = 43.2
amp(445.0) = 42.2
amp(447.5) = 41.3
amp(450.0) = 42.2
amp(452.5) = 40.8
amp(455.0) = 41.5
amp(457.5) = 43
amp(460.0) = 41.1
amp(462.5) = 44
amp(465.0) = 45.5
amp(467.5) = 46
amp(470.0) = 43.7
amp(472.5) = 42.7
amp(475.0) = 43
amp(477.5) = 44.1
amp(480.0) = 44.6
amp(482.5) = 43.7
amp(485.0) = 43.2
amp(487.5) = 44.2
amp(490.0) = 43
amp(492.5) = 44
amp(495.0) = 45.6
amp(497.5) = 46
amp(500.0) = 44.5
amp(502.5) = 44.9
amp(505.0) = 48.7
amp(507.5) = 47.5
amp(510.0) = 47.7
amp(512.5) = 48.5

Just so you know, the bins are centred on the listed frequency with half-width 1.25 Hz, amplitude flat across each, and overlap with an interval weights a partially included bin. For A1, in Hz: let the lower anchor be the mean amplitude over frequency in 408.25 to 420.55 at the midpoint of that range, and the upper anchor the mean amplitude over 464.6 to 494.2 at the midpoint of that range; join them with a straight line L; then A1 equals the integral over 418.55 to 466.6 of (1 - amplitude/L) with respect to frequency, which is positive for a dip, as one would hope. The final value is 5.8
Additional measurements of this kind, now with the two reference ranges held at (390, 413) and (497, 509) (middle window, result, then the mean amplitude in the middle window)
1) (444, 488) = 3.22 Hz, 43.1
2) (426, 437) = 0.96 Hz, 42.6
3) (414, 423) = -0.51 Hz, 49.4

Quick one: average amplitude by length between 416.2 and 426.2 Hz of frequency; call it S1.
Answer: 46.2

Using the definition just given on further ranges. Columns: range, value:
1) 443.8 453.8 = 41.6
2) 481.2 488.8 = 43.7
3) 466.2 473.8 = 44.1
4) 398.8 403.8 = 46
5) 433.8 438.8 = 40.6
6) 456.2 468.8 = 43.9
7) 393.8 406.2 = 45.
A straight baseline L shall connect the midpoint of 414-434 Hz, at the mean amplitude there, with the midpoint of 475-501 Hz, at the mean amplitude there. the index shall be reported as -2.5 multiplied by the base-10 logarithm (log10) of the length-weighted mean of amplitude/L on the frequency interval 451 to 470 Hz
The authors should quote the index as 0.04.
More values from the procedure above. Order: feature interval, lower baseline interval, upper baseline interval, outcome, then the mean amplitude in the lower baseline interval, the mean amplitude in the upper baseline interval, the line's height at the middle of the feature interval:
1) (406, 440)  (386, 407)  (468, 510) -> -0.054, 44.2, 44.7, 44.3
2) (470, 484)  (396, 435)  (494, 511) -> 0.072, 47.1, 46.4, 46.6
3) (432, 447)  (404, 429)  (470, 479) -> 0.131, 49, 43.4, 46.7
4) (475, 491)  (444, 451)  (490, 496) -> 0.002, 41.9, 44.4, 43.8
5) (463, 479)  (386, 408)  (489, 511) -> 0.030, 44.5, 45.8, 45.4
